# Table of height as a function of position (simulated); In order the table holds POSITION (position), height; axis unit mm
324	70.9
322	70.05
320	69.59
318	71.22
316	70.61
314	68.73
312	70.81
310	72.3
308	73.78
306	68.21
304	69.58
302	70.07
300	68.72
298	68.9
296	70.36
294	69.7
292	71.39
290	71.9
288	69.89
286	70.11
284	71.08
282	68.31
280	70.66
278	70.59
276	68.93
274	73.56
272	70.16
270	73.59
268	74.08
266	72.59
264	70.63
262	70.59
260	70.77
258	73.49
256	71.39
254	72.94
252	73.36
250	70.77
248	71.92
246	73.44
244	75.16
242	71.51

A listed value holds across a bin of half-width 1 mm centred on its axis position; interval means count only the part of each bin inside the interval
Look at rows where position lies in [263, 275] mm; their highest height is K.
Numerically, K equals 74.08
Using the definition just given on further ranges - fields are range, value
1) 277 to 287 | 71.08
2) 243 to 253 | 75.16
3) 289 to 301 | 71.9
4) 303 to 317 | 73.78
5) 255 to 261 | 73.49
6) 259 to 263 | 70.77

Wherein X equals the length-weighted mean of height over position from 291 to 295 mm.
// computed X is 70.5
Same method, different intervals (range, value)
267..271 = 73.8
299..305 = 69.5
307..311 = 73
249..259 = 72.4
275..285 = 69.9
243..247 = 74.3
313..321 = 70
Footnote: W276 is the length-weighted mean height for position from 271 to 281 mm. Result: 70.8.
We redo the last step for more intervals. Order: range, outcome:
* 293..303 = 69.5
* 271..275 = 71.9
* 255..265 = 71.4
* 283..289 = 70.4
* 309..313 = 71.6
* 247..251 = 71.3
